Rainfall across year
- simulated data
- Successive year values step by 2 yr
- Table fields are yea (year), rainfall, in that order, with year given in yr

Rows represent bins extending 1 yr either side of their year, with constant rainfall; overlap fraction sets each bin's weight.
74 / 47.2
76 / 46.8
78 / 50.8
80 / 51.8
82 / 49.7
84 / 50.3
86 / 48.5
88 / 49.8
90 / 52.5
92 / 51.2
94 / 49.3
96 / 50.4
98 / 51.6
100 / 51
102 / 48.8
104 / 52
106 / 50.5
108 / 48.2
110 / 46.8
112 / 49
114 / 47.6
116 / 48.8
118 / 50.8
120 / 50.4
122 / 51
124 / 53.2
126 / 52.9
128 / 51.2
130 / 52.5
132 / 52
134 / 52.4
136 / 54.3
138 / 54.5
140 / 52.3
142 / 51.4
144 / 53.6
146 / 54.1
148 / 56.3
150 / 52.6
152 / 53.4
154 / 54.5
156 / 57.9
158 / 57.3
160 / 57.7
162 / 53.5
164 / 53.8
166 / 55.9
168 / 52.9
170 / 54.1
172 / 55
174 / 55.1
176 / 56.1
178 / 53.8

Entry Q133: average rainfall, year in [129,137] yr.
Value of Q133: 52.8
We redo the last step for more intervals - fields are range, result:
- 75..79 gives 48.8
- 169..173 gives 54.5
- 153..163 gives 56.2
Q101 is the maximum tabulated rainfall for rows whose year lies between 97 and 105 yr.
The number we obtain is 52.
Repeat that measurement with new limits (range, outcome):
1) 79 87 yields 51.8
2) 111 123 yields 51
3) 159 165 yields 57.7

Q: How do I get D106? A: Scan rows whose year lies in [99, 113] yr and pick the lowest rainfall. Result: 46.8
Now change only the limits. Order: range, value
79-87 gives 48.5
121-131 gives 51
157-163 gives 53.5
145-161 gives 52.6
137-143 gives 51.4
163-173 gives 52.9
